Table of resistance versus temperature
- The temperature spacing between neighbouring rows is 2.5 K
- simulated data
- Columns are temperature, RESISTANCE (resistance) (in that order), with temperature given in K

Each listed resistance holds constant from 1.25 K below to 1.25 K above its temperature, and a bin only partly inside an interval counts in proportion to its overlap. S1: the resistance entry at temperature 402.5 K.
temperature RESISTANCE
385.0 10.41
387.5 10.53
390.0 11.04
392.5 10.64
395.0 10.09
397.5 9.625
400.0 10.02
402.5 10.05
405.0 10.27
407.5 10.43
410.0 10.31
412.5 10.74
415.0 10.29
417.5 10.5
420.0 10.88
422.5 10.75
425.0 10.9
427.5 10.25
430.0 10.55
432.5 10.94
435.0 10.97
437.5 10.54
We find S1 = 10.05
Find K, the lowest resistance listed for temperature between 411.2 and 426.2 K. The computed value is 10.29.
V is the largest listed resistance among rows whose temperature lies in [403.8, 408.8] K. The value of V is 10.43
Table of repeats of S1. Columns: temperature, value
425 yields 10.9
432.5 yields 10.94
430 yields 10.55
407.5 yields 10.43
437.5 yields 10.54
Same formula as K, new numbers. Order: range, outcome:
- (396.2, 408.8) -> 9.625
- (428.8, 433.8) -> 10.55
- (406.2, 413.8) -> 10.31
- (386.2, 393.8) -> 10.53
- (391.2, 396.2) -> 10.09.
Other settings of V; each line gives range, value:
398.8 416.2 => 10.74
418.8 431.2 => 10.9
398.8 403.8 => 10.05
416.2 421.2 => 10.88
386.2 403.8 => 11.04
